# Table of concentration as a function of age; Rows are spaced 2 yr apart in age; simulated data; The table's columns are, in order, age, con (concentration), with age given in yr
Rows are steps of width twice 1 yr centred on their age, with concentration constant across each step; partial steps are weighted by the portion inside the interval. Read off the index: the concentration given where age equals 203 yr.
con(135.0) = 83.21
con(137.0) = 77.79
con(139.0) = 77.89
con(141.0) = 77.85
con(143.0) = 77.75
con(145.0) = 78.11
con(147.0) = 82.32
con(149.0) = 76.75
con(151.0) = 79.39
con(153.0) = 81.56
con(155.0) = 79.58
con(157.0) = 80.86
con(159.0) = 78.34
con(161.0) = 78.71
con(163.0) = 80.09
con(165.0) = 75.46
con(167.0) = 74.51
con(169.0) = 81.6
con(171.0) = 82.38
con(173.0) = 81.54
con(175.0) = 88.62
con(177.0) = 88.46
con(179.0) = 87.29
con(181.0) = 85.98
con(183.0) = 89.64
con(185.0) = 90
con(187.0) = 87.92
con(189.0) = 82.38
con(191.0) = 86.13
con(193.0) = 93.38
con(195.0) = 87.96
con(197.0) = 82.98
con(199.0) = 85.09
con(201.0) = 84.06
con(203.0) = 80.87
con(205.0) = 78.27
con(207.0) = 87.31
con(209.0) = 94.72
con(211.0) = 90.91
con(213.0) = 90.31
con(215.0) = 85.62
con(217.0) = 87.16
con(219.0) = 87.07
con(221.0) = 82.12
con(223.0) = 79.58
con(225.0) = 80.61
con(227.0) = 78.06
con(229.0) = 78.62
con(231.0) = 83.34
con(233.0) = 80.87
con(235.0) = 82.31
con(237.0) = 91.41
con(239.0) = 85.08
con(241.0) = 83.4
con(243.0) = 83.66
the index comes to 80.87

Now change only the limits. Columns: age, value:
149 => 76.75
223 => 79.58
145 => 78.11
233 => 80.87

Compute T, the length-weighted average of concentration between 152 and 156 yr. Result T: 80.6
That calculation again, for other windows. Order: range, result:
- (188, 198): 86.6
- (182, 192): 87.2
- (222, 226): 80.1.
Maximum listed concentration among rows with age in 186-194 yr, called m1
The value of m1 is 93.38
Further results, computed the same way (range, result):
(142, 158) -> 82.32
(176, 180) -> 88.46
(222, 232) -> 83.34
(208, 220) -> 94.72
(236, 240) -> 91.41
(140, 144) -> 77.85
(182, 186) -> 90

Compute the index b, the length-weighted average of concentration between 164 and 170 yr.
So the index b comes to 77.2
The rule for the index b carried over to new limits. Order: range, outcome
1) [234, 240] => 86.3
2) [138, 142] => 77.9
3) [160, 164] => 79.4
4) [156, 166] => 78.7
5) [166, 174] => 80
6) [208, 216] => 90.4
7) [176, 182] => 87.2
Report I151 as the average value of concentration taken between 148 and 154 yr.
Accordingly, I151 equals 79.2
